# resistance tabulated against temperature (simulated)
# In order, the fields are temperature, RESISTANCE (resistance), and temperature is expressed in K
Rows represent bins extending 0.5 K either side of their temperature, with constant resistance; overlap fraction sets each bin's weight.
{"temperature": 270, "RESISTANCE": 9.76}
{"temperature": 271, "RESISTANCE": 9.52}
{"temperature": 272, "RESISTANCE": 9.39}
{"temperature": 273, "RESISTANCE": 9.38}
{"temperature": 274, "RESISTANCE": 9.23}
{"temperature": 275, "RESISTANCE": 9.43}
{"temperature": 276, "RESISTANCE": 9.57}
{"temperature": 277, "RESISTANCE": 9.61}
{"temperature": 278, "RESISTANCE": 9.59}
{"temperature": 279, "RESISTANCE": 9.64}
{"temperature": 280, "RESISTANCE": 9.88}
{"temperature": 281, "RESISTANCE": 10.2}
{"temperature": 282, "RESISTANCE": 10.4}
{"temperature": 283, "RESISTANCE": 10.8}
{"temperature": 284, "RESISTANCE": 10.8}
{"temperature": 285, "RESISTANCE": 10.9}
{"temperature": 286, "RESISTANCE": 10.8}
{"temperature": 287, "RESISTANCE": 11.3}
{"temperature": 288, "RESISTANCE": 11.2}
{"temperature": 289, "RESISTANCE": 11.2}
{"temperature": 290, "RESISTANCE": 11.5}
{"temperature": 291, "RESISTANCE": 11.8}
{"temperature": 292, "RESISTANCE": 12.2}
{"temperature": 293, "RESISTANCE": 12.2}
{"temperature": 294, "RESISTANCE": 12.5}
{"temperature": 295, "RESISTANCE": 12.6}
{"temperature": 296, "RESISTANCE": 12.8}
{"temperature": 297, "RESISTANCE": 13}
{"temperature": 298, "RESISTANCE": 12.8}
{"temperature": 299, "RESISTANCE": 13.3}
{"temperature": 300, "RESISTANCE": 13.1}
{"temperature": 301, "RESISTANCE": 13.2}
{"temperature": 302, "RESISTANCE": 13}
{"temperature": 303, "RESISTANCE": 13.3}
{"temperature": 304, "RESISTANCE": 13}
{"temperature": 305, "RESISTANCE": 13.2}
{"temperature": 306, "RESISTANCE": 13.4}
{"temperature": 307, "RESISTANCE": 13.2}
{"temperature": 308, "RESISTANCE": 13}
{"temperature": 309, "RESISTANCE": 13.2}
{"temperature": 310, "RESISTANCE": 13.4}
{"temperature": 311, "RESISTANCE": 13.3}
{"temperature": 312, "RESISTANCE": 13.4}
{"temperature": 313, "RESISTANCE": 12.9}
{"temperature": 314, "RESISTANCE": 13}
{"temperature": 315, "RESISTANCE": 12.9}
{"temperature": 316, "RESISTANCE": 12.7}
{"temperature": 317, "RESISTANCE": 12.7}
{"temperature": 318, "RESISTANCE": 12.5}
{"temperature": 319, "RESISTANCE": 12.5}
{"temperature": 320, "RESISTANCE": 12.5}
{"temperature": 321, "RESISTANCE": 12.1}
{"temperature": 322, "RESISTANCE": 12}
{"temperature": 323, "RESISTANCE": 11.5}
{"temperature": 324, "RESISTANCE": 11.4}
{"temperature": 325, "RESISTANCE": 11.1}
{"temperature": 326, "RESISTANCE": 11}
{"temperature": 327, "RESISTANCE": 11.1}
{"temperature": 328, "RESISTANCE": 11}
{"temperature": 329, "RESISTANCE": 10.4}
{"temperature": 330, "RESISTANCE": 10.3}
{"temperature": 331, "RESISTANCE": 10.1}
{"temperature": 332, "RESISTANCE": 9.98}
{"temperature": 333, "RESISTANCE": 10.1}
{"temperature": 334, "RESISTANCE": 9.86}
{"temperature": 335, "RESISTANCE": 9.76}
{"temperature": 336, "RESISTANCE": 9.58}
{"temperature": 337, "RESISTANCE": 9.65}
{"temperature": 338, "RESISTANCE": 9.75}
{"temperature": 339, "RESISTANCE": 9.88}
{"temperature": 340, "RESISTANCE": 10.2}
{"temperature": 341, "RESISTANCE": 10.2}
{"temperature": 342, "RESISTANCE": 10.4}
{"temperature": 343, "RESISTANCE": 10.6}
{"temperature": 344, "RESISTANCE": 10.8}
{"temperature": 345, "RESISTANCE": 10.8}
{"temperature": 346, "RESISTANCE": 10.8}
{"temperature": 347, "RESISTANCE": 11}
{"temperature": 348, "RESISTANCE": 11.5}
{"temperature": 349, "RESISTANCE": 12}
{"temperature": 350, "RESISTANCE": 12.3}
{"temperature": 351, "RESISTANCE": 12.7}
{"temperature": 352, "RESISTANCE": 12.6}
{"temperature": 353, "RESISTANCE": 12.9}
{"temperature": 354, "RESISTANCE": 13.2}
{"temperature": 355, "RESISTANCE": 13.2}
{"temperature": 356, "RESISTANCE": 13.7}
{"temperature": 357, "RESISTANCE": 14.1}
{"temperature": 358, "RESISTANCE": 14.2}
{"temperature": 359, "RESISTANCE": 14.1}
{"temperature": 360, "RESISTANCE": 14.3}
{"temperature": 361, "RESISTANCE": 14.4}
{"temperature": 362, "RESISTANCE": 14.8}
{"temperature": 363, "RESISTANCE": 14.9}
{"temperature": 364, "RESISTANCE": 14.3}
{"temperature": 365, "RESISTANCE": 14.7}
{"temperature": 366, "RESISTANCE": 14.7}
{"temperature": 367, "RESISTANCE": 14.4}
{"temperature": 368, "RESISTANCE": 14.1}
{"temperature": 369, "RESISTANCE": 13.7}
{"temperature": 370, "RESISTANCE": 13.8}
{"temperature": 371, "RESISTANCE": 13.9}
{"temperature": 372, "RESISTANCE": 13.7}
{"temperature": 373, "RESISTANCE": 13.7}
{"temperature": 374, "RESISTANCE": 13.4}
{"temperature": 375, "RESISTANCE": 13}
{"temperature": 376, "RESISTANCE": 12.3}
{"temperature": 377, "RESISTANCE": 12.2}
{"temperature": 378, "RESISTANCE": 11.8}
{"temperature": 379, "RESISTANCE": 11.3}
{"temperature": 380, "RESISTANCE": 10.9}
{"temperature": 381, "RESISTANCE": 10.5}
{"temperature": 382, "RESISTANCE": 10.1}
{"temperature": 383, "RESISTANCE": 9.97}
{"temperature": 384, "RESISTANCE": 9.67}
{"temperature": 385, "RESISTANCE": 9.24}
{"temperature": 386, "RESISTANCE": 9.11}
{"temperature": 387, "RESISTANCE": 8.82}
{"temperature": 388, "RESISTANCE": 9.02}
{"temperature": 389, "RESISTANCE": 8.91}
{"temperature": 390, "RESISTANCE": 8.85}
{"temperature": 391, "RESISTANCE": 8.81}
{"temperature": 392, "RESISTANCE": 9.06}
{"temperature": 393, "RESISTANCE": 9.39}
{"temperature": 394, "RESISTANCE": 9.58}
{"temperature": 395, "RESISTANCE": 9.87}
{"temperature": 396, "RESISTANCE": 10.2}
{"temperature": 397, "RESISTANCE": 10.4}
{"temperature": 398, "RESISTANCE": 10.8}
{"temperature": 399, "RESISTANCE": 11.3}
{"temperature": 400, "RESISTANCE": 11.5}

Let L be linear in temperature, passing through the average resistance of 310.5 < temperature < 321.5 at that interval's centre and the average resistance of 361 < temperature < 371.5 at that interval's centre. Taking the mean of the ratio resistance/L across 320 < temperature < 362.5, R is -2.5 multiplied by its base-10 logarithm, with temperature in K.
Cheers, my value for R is 0.17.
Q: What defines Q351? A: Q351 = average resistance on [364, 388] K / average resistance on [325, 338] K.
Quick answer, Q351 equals 1.18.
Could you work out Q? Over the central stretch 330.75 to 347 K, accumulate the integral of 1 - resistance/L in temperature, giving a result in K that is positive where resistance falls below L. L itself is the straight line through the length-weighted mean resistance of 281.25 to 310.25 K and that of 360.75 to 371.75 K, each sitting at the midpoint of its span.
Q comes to 4.0 K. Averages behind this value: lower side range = 12.3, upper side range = 14.3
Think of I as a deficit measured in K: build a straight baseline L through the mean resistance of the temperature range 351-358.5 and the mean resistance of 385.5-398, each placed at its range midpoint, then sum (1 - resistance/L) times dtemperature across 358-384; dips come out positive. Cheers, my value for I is -3.2 K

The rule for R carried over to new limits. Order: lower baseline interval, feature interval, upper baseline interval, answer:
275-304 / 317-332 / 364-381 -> 0.08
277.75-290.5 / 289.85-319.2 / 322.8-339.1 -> -0.22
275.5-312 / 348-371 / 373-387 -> -0.22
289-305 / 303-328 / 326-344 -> -0.10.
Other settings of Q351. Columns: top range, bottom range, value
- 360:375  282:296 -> 1.23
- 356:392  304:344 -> 1.06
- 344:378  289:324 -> 1.04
